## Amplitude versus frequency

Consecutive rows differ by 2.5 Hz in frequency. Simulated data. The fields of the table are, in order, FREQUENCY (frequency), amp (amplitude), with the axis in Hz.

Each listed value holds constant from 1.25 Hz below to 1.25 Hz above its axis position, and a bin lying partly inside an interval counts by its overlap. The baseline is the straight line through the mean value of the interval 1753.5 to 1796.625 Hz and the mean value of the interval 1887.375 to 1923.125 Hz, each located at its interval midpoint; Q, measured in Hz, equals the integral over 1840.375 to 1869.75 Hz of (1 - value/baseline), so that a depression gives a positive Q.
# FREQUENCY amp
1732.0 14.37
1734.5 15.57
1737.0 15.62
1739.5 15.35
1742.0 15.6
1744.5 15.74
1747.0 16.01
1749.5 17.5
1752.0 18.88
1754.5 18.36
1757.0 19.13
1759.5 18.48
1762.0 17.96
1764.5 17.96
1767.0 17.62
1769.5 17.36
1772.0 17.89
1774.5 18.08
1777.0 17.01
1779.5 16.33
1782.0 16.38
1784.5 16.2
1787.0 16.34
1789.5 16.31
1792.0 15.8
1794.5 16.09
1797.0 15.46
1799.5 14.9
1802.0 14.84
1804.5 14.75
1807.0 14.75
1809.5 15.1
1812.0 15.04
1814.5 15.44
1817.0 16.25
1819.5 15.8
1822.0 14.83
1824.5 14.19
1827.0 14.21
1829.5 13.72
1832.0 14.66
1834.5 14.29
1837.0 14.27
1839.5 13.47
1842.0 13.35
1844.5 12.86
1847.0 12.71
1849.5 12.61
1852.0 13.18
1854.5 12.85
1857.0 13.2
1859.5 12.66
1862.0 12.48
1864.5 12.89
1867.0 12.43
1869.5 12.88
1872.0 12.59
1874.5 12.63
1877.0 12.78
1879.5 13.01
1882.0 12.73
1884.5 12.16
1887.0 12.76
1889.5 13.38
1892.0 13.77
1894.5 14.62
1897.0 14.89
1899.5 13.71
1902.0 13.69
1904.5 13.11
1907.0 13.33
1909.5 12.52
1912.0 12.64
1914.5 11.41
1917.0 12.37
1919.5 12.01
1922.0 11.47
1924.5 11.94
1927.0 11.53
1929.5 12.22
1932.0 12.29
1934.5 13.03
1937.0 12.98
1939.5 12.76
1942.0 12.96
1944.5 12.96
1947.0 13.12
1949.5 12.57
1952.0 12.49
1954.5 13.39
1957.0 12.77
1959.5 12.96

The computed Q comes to 3.6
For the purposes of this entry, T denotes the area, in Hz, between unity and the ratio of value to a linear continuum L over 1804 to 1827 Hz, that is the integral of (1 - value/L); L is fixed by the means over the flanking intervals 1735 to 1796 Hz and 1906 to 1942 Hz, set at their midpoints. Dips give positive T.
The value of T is 0.62 Hz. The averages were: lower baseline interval 17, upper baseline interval 12.3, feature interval 15.1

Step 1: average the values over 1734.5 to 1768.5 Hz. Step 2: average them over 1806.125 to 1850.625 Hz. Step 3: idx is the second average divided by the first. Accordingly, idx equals 0.8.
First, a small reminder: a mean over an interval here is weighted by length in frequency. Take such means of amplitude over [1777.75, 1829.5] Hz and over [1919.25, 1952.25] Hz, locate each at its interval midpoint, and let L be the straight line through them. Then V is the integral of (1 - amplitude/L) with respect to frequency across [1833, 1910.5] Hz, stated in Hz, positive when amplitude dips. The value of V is 4.0 Hz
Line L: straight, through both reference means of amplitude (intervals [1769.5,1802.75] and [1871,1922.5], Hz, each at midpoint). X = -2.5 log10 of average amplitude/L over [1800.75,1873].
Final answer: 0.07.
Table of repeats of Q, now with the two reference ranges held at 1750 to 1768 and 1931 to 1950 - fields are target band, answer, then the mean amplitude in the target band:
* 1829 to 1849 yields 2.9 Hz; 13.6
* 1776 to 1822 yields 3.9 Hz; 15.7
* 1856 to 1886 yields 4.5 Hz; 12.7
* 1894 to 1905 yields 0.1 Hz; 14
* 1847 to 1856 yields 1.5 Hz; 12.9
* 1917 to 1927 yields 1.2 Hz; 11.8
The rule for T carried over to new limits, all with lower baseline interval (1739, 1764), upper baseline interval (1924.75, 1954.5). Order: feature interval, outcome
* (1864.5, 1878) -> 1.6 Hz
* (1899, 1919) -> 0.9 Hz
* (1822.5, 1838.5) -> 1.2 Hz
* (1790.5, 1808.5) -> 1.0 Hz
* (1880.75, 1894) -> 0.8 Hz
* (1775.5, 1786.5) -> 0.1 Hz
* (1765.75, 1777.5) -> -0.5 Hz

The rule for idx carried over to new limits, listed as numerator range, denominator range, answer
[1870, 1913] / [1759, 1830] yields 0.82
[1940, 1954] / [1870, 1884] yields 1.01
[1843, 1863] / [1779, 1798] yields 0.80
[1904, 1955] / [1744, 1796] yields 0.73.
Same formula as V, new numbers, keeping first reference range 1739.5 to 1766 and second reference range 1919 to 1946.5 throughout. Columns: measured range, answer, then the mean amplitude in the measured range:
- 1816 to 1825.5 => 0.2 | 15.3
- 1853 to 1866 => 1.5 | 12.8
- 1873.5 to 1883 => 0.8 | 12.8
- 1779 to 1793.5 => 0.3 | 16.2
